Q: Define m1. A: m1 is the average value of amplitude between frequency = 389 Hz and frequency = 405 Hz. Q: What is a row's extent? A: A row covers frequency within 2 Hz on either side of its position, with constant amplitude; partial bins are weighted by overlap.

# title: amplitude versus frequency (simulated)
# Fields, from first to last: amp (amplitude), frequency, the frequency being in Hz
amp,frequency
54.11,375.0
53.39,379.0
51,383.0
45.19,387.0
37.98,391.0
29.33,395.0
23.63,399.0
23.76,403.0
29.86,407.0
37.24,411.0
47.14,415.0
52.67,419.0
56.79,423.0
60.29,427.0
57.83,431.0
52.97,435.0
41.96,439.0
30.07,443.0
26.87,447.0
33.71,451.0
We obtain 28.7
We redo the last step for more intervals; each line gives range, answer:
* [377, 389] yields 49.9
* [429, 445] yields 45.7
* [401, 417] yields 34.5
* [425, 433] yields 59.1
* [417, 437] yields 56.1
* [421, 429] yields 58.5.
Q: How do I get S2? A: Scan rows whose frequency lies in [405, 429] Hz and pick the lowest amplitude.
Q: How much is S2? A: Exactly 29.86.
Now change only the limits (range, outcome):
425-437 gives 52.97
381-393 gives 37.98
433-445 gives 30.07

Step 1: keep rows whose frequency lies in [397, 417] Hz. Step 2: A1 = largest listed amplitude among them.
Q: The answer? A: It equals 47.14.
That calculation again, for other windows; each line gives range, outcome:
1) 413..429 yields 60.29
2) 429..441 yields 57.83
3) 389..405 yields 37.98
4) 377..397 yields 53.39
